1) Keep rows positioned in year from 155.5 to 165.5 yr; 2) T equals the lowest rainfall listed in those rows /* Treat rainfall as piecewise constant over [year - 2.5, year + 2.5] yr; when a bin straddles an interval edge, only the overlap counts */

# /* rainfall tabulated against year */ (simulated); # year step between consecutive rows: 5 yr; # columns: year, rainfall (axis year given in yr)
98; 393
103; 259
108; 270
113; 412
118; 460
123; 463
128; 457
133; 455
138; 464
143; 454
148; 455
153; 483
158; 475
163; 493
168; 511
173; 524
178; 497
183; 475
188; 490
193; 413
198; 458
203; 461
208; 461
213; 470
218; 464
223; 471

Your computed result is 475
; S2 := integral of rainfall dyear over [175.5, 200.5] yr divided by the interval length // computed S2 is 467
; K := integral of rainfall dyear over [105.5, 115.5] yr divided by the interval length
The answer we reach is 341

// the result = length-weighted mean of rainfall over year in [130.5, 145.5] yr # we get 458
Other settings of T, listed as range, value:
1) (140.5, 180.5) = 454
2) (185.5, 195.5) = 413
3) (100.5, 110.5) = 259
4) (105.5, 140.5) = 270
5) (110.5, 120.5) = 412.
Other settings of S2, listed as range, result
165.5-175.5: 518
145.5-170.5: 483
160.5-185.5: 500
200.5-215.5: 464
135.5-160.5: 466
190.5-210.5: 448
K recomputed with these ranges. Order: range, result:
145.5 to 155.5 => 469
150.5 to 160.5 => 479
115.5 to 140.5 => 460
